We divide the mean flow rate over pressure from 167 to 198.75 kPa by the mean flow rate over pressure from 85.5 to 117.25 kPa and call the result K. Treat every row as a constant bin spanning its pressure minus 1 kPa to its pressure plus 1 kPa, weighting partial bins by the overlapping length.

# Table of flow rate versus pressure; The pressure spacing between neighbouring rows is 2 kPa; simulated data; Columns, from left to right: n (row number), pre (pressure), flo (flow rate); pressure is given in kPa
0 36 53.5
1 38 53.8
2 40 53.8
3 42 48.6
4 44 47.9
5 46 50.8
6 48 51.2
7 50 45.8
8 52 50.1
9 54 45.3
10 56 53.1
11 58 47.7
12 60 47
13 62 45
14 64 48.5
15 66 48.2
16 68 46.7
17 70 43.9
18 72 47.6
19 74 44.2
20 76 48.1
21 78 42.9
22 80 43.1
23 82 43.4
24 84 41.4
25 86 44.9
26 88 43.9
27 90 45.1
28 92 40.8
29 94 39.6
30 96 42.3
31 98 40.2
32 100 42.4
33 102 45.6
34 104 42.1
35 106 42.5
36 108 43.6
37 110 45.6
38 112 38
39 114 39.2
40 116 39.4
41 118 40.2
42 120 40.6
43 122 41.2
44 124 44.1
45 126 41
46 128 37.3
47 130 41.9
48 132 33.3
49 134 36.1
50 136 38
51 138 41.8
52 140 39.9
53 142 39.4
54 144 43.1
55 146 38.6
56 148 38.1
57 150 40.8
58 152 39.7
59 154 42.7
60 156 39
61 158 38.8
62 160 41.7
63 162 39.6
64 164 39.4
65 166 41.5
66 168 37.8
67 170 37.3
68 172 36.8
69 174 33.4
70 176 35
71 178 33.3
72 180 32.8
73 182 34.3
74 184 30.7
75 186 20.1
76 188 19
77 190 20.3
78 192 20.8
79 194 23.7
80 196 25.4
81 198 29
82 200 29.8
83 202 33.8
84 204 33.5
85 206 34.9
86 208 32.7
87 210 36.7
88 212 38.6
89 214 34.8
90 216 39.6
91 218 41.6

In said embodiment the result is 0.70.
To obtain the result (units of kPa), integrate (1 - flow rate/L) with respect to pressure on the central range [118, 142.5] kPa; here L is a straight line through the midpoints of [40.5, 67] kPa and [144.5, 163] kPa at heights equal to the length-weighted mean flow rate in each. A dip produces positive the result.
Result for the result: 1.4 kPa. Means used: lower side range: 48.5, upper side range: 40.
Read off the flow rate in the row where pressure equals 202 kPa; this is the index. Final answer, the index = 33.8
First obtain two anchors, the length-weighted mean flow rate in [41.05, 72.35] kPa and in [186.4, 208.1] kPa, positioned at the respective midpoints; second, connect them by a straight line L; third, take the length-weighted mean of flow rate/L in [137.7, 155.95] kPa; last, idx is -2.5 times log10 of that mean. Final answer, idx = -0.17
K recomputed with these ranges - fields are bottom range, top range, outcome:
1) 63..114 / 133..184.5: 0.87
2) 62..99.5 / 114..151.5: 0.90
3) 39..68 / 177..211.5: 0.60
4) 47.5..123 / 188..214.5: 0.67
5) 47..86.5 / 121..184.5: 0.83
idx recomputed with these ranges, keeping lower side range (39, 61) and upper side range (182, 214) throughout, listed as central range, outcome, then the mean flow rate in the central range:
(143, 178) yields -0.14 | 38.9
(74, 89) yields 0.02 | 44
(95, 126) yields -0.02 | 41.8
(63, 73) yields -0.01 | 47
